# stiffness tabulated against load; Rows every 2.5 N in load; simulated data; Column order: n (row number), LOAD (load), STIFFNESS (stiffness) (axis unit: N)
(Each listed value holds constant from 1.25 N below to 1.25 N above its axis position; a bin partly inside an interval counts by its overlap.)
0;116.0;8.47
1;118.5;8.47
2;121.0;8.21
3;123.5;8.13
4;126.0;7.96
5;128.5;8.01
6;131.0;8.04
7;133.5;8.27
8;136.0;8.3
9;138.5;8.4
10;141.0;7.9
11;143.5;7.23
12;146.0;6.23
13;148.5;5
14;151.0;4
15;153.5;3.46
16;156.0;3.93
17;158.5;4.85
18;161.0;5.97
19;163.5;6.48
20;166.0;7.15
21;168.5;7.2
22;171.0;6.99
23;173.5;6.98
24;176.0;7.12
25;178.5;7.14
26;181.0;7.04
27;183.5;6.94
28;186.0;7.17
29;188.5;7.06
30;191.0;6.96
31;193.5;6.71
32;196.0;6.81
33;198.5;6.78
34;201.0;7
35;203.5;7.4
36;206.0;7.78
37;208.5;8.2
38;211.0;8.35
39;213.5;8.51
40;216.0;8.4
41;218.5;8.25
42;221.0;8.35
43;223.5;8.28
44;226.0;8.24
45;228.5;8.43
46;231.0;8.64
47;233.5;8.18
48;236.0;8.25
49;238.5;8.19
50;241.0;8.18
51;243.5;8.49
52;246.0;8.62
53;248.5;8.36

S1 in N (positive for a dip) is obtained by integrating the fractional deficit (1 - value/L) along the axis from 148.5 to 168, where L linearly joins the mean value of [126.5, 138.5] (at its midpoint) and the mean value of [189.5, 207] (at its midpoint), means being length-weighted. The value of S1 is 6.4 N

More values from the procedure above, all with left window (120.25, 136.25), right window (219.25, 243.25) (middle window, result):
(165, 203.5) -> 5.7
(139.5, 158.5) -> 6.4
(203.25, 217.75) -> 0.2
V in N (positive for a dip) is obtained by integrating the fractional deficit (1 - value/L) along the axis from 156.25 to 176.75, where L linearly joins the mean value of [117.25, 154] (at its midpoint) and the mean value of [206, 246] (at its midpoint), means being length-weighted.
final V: 3.2 N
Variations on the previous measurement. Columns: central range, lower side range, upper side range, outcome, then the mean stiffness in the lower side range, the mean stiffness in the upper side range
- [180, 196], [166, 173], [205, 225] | 1.3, 7.09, 8.27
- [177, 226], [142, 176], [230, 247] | -2.3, 5.87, 8.36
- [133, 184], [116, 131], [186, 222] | 9.3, 8.17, 7.59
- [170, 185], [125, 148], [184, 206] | 0.4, 7.72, 7.03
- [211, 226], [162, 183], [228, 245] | -0.7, 7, 8.34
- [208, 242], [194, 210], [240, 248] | -1.7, 7.32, 8.43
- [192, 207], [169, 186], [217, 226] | 1.2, 7.05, 8.29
